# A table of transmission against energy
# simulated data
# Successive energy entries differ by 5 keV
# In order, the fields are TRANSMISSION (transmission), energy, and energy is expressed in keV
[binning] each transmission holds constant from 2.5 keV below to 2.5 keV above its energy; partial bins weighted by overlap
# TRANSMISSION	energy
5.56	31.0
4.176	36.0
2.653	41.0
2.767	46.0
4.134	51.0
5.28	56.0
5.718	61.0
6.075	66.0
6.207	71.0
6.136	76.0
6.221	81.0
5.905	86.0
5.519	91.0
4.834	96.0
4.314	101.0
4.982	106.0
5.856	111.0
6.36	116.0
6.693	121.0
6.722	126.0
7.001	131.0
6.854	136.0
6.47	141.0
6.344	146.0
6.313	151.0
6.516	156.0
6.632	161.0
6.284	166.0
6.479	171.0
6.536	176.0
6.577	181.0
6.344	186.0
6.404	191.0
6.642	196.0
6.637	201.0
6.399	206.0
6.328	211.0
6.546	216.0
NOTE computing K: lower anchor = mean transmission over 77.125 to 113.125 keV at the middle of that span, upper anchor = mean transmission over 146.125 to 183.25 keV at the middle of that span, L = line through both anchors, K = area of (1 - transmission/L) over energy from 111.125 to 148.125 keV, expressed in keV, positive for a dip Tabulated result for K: -4.1 keV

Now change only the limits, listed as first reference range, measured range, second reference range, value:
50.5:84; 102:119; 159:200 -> 1.18 keV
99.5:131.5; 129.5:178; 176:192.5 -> -2.26 keV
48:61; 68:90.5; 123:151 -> -2.92 keV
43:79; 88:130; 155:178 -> 0.52 keV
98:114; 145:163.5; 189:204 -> -1.86 keV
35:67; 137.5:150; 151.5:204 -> -1.09 keV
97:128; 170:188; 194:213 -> -0.54 keV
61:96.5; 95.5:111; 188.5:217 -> 2.92 keV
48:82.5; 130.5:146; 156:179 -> -1.09 keV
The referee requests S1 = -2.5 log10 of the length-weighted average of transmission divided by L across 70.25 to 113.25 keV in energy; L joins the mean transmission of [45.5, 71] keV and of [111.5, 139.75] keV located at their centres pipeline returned 0.059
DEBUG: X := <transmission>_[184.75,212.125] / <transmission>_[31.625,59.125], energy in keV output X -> 1.63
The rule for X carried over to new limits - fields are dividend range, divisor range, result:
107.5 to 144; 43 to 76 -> 1.28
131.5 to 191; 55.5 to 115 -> 1.16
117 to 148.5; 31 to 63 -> 1.58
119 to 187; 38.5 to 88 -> 1.29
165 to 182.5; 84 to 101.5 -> 1.24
